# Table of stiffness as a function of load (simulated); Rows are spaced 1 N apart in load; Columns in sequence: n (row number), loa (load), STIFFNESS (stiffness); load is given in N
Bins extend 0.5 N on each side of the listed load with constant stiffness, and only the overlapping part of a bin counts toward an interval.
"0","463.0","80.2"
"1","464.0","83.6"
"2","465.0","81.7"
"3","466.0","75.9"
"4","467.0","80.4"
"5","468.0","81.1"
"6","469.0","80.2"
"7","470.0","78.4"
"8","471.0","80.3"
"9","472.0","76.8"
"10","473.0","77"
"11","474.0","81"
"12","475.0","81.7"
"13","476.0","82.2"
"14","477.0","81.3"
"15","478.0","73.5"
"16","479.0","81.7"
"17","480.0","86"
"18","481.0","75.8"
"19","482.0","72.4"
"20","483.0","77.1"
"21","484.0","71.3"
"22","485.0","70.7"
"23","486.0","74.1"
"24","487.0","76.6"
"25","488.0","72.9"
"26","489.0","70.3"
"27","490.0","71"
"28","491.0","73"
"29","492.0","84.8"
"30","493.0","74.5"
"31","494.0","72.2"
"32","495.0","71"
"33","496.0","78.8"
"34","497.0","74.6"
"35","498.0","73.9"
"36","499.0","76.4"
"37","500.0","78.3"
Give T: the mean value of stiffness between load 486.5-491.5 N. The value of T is 72.8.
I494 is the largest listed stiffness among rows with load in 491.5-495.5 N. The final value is 84.8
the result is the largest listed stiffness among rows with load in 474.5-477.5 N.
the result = 82.2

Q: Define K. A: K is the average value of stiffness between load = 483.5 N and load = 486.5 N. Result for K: 72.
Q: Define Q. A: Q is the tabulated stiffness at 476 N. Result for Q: 82.2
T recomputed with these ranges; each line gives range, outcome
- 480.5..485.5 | 73.5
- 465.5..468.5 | 79.1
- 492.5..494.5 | 73.3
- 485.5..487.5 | 75.3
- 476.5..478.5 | 77.4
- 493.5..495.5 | 71.6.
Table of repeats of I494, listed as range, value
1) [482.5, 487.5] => 77.1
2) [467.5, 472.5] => 81.1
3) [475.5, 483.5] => 86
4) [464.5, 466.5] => 81.7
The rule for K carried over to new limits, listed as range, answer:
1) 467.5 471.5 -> 80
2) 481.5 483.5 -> 74.8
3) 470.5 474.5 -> 78.8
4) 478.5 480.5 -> 83.8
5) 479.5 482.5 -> 78.1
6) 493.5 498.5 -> 74.1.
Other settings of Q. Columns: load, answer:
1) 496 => 78.8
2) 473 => 77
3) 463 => 80.2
